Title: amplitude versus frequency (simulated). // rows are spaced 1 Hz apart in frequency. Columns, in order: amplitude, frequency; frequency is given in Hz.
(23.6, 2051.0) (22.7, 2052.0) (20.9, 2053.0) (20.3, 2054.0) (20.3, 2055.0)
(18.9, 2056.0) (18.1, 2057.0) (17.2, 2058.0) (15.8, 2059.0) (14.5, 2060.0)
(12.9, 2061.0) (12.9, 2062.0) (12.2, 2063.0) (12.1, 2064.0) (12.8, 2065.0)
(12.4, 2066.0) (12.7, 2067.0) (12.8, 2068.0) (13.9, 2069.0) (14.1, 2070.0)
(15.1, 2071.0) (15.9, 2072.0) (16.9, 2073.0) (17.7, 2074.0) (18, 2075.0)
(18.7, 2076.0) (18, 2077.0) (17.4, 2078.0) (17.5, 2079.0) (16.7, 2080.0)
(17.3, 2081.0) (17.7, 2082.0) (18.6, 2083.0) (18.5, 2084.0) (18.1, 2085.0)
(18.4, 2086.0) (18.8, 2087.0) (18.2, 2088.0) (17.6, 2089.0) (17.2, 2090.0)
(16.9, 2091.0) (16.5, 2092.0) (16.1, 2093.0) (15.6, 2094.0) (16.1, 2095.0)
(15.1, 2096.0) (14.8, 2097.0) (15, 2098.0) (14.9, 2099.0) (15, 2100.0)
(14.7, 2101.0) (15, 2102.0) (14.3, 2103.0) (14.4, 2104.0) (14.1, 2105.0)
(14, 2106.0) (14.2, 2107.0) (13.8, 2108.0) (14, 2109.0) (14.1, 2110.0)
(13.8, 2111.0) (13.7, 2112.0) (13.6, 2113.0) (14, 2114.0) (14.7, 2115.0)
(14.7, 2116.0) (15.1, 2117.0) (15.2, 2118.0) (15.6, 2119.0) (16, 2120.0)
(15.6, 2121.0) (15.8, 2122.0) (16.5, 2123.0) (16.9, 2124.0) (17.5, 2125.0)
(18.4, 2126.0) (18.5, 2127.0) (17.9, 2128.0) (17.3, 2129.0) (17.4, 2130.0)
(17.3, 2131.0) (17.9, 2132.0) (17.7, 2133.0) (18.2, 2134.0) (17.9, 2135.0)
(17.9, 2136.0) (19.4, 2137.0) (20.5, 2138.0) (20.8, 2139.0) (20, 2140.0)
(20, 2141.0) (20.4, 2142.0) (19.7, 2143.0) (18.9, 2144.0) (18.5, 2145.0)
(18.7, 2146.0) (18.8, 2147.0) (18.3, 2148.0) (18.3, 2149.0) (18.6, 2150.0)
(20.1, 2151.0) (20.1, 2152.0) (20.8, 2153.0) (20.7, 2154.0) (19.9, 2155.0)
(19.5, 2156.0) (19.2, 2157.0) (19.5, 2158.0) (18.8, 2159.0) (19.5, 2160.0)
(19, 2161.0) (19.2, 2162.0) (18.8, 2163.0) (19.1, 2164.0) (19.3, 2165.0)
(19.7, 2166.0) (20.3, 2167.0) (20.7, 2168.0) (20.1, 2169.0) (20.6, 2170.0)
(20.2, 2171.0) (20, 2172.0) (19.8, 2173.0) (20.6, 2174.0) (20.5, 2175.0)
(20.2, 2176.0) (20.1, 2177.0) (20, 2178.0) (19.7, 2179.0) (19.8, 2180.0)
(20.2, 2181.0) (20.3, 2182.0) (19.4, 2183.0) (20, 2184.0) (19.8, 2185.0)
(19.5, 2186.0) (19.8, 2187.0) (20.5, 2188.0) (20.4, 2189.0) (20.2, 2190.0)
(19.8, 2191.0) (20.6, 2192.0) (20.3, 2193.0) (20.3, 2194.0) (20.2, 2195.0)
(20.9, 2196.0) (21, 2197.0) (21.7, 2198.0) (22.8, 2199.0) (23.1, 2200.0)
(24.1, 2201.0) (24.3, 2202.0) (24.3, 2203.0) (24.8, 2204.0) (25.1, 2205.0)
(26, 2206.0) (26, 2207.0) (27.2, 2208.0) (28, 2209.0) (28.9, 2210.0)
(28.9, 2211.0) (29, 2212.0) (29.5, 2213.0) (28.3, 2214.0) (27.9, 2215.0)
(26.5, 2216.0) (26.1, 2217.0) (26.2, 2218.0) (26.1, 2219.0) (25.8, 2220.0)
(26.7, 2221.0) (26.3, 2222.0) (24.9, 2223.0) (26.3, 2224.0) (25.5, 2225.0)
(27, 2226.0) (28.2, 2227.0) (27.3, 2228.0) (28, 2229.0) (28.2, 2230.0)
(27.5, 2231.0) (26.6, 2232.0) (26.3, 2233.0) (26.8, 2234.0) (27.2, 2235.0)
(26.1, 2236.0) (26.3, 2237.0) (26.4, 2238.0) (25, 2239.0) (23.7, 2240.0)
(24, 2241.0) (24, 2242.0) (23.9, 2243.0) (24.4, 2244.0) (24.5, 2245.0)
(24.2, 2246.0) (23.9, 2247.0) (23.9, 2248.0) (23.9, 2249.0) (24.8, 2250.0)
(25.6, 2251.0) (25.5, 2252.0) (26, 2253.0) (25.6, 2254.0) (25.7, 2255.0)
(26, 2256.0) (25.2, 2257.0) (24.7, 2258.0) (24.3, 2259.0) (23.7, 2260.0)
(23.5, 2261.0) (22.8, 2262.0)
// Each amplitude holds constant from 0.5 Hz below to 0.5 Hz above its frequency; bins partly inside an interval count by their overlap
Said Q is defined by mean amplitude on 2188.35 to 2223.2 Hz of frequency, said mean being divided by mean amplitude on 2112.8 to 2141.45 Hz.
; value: 1.43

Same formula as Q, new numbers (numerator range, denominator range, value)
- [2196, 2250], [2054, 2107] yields 1.61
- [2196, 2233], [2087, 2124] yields 1.72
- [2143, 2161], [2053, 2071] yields 1.28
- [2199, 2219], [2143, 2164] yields 1.37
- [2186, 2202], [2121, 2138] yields 1.19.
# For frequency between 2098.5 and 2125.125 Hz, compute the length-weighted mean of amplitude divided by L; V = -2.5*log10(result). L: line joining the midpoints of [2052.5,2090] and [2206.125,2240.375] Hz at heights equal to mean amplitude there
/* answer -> 0.29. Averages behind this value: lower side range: 16.5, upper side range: 26.9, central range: 14.8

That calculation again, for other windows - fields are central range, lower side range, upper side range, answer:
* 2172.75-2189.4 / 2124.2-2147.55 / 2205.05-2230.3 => 0.164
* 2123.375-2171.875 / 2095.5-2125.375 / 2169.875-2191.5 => -0.090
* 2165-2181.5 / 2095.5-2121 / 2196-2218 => 0.093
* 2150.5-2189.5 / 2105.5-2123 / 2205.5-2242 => 0.045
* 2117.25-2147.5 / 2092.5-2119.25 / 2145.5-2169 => -0.054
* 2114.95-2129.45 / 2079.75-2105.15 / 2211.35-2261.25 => 0.121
